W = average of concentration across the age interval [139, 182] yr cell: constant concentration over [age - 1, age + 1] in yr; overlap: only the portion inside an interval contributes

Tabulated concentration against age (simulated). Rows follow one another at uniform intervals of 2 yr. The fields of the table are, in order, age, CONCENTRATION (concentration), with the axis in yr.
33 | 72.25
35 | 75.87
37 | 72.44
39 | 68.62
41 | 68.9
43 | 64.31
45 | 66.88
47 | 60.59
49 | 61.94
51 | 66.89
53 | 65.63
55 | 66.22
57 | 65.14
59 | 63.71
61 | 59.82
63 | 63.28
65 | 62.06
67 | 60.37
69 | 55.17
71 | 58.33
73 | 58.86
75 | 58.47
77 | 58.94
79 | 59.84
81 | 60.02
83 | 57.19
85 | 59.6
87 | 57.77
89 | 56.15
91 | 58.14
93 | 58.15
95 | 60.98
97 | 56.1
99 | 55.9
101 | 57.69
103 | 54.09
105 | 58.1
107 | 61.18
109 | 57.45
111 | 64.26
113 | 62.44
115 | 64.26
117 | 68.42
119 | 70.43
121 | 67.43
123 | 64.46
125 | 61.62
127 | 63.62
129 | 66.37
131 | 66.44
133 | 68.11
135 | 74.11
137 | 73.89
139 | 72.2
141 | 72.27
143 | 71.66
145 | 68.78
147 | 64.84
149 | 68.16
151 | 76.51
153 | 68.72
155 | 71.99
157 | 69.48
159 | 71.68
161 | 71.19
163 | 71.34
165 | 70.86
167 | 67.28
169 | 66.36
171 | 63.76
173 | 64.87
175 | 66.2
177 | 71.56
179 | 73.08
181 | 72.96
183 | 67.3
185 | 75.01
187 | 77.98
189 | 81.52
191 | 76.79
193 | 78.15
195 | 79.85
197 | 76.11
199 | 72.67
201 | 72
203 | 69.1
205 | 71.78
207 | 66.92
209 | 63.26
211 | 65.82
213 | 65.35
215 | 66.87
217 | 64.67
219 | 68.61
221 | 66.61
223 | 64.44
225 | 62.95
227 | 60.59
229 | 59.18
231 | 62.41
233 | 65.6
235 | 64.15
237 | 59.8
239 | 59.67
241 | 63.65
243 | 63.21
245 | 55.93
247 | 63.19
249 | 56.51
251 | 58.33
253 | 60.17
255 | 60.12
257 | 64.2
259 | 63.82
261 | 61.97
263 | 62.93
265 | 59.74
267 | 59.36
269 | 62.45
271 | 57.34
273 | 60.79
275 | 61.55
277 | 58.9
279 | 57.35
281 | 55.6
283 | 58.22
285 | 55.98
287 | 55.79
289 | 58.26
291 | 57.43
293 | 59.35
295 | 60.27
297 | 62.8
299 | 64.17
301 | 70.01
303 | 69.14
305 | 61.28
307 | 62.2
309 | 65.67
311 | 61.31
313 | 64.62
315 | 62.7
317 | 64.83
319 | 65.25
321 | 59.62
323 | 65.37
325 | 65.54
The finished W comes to 69.8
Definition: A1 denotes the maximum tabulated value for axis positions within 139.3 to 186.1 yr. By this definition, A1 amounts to 76.51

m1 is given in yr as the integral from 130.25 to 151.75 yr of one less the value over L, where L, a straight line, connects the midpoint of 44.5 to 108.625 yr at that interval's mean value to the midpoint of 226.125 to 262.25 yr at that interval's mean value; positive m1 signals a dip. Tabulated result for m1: -3.59 yr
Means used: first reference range 60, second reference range 61.3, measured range 70.6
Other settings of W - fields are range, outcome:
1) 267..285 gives 58.9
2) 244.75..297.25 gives 59.6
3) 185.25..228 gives 70.2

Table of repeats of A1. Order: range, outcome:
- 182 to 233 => 81.52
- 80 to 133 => 70.43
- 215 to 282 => 68.61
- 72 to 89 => 60.02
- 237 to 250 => 63.65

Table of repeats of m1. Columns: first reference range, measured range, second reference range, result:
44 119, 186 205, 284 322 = -4.44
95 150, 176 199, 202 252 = -4.06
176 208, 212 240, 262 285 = 1.74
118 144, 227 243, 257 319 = 0.44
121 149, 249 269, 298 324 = 1.37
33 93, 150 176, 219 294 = -3.26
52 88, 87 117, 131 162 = 2.62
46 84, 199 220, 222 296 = -2.48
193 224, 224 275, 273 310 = 3.06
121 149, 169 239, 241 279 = -4.94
